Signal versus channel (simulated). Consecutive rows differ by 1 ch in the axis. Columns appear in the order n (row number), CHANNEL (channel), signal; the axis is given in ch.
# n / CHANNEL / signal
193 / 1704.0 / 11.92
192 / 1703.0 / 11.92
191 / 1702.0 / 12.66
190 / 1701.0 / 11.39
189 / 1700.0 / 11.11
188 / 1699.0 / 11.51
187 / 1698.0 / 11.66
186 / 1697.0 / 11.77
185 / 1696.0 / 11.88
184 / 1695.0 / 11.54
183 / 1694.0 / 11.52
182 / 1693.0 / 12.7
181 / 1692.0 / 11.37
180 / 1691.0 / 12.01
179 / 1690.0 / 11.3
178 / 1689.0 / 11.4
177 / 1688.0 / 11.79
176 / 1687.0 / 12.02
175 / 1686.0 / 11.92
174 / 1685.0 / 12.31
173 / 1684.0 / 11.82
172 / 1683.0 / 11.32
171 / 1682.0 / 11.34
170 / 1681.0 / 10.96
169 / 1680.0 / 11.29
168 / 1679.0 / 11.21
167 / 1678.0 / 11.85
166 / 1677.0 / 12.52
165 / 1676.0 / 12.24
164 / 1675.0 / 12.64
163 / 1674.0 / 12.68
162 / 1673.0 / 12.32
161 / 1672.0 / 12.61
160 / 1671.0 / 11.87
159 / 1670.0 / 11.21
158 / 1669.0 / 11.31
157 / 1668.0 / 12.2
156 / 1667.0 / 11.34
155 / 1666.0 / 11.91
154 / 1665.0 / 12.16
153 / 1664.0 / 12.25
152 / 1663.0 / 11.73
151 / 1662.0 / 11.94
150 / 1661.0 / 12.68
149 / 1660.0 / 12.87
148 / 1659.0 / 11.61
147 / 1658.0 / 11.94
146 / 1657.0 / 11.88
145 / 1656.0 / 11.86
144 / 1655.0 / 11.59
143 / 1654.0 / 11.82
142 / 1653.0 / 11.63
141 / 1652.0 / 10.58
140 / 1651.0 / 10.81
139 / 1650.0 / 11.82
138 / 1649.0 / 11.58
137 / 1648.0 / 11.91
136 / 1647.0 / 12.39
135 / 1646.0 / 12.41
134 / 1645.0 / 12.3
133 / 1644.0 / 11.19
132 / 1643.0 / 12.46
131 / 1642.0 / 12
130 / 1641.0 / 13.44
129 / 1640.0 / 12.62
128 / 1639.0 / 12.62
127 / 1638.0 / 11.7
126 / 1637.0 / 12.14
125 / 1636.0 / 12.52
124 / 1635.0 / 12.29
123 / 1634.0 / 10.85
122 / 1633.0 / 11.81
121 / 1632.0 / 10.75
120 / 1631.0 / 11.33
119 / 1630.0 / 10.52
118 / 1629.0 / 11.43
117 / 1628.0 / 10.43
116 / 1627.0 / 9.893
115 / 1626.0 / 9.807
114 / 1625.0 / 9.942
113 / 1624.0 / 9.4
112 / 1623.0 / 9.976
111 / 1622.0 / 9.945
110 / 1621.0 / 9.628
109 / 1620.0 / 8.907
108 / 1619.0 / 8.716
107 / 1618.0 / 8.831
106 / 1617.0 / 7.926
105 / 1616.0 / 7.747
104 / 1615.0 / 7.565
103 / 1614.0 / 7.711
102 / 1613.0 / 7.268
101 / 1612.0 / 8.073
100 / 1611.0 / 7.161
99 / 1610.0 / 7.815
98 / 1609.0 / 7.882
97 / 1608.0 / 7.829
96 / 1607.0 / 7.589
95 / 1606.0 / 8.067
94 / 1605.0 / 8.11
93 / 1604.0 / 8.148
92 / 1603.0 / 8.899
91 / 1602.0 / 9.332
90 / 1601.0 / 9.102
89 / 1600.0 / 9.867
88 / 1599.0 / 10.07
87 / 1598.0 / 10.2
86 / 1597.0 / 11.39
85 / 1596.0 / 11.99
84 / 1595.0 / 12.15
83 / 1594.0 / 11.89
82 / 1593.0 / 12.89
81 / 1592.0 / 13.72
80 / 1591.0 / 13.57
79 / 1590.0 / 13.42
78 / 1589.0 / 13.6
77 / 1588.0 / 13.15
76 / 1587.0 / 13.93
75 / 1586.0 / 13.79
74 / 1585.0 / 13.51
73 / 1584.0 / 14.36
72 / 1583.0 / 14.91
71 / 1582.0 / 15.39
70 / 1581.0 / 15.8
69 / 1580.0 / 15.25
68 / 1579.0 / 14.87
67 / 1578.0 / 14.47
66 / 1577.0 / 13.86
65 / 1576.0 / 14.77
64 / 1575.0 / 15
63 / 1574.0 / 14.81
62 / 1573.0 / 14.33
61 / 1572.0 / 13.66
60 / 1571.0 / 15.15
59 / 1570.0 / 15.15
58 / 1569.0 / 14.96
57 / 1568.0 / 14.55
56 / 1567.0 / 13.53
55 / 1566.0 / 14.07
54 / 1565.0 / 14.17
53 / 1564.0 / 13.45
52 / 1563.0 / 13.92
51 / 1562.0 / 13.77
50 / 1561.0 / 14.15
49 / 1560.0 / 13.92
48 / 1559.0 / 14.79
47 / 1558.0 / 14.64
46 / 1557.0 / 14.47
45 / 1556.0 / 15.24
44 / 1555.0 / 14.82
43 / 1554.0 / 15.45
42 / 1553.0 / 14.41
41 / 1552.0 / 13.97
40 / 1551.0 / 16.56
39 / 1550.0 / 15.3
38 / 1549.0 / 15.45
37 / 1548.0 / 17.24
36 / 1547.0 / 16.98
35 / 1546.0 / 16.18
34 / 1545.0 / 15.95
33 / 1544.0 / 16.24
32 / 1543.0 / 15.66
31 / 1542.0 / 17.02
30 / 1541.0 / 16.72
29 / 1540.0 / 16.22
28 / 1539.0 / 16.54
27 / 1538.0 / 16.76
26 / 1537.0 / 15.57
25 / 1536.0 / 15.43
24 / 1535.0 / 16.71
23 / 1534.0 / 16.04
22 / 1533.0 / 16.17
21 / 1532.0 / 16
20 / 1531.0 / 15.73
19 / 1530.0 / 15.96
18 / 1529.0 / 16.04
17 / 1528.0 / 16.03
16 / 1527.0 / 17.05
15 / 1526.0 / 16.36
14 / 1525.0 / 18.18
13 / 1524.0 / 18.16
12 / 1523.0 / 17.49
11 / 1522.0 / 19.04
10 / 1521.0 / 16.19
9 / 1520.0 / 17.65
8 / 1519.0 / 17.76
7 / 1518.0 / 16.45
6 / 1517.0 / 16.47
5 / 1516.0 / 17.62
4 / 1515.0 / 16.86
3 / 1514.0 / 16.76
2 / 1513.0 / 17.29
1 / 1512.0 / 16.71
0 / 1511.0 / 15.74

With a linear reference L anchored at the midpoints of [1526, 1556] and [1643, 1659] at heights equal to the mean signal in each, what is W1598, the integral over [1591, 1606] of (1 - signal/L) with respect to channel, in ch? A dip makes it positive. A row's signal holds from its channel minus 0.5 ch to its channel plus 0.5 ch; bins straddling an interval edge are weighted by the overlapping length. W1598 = 3.5 ch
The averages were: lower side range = 16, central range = 10.6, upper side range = 11.7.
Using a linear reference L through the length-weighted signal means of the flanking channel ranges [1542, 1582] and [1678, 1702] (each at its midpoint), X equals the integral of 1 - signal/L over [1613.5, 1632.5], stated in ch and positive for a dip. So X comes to 5.48 ch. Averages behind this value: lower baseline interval 14.9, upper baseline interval 11.6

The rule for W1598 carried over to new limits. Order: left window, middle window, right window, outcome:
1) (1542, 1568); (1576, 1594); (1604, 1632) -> -2.98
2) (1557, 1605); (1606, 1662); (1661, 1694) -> 8.56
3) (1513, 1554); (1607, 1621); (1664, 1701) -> 5.96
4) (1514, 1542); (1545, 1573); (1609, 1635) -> -1.04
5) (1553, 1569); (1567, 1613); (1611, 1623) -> -2.97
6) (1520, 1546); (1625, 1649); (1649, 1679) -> 2.24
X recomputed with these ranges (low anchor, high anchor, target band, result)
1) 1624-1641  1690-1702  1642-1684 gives -1.35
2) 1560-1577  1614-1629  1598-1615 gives 3.73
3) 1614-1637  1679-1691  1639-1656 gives -2.16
